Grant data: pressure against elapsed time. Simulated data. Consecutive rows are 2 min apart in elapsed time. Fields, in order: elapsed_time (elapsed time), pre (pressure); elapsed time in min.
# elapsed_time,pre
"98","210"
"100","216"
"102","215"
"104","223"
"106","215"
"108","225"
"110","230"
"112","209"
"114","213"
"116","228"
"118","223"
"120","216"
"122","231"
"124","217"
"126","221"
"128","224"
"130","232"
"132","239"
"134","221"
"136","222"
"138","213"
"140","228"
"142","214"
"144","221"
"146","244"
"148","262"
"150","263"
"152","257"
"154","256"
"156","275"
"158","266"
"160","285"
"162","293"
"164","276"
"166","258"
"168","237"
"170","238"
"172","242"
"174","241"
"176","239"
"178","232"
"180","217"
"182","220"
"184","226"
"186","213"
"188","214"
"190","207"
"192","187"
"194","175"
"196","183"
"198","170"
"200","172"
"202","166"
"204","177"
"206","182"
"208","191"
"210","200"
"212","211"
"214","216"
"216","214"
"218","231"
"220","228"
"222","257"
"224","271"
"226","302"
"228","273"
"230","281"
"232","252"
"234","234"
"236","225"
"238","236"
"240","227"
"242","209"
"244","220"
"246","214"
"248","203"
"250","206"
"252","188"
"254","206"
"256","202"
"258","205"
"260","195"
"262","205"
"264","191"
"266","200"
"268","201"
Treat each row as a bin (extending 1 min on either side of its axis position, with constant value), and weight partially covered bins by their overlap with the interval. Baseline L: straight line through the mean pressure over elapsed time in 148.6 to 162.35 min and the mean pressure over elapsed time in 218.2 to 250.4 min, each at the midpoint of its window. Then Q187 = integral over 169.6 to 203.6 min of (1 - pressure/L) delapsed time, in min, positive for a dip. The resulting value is 6.7 min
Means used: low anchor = 269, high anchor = 240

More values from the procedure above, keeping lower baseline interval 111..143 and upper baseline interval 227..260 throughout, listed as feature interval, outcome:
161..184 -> -2.24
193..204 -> 2.42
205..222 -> 0.82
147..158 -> -2.02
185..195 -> 1.05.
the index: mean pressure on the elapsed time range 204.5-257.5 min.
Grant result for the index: 225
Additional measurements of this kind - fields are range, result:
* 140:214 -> 225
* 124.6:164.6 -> 245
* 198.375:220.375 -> 197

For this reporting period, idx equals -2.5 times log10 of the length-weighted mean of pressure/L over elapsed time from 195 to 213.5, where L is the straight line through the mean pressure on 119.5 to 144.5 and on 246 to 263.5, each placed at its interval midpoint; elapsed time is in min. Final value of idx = 0.14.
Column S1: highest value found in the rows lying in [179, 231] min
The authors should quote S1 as 302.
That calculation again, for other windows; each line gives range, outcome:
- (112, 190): 293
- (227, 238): 281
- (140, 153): 263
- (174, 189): 241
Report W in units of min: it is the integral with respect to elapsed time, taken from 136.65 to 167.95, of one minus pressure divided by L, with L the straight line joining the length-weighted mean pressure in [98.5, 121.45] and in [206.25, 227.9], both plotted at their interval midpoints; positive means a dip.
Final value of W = -4.0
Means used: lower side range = 219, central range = 253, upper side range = 232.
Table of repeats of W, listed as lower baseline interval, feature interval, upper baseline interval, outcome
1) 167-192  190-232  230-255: 1.50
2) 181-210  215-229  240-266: -3.96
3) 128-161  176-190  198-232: 0.67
